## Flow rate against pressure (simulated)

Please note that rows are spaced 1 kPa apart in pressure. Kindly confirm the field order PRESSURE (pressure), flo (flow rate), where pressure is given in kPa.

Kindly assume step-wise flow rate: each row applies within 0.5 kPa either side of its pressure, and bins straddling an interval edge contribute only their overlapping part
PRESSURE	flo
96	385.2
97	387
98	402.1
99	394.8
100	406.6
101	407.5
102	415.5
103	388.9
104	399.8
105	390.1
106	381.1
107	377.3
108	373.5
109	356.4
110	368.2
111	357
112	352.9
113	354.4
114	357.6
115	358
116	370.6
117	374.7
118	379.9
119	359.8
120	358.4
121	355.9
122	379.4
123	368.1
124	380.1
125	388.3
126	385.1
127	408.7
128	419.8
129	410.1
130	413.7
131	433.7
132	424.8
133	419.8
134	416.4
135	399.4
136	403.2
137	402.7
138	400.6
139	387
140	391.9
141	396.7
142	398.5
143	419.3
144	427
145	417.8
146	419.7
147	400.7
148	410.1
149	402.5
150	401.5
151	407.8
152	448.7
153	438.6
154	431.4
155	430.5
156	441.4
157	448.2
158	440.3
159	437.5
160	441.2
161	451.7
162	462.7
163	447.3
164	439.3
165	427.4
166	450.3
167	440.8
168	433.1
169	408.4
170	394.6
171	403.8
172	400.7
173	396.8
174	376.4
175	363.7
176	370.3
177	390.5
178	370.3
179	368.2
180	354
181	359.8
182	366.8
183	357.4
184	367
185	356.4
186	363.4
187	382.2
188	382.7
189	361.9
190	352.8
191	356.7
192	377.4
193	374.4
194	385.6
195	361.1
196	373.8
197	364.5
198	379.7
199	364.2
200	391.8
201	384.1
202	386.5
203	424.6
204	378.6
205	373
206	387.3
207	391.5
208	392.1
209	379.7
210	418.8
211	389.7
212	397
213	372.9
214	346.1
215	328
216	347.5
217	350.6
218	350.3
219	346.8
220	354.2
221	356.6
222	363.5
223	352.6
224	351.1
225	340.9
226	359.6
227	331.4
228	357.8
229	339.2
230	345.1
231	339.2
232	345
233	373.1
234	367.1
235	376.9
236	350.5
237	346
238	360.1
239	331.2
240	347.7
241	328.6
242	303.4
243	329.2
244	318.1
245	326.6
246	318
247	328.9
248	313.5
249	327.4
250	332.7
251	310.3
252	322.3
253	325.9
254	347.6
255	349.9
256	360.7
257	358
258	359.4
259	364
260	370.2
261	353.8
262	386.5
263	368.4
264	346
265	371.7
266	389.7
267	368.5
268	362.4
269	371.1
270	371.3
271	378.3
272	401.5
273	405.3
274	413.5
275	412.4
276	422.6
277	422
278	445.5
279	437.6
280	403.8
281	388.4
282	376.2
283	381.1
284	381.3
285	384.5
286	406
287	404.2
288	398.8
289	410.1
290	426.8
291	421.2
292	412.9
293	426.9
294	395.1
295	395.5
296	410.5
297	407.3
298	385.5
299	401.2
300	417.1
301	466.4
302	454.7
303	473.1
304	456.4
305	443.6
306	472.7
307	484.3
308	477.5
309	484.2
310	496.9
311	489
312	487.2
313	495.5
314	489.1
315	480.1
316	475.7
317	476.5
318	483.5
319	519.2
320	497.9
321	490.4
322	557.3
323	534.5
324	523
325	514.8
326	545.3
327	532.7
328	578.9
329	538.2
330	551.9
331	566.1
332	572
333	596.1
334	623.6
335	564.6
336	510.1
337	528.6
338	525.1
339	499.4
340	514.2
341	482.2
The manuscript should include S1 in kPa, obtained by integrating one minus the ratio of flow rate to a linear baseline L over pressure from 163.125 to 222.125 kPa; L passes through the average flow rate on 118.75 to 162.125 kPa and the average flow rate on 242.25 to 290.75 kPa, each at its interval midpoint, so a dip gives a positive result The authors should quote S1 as 2.21 kPa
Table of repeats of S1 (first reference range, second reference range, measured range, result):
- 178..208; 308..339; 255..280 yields 4.1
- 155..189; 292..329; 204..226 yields 3.0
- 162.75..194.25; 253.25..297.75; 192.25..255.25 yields 5.2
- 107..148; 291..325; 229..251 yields 5.0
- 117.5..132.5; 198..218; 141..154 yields -0.9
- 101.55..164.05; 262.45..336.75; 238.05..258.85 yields 5.0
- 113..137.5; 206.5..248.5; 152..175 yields -3.2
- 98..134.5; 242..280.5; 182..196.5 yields 0.3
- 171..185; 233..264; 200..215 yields -1.0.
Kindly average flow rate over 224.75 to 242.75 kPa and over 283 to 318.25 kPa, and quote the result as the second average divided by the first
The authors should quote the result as 1.27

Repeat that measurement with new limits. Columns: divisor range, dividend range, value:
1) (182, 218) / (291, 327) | 1.26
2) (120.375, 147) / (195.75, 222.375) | 0.93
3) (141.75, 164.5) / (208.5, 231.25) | 0.83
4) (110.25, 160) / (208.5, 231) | 0.89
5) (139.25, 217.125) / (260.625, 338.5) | 1.15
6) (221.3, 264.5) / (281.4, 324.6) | 1.30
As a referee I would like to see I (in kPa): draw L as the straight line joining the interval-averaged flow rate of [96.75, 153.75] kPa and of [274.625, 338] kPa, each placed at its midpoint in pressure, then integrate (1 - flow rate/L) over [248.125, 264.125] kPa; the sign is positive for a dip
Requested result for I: 3.6 kPa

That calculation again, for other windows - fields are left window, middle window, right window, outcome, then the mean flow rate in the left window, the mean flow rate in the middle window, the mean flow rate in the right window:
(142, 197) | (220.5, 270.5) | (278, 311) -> 8.1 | 401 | 348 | 426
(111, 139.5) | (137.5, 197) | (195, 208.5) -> -2.4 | 387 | 401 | 383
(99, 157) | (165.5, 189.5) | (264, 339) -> 1.7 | 396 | 384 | 457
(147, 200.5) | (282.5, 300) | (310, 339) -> 3.3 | 398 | 403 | 526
